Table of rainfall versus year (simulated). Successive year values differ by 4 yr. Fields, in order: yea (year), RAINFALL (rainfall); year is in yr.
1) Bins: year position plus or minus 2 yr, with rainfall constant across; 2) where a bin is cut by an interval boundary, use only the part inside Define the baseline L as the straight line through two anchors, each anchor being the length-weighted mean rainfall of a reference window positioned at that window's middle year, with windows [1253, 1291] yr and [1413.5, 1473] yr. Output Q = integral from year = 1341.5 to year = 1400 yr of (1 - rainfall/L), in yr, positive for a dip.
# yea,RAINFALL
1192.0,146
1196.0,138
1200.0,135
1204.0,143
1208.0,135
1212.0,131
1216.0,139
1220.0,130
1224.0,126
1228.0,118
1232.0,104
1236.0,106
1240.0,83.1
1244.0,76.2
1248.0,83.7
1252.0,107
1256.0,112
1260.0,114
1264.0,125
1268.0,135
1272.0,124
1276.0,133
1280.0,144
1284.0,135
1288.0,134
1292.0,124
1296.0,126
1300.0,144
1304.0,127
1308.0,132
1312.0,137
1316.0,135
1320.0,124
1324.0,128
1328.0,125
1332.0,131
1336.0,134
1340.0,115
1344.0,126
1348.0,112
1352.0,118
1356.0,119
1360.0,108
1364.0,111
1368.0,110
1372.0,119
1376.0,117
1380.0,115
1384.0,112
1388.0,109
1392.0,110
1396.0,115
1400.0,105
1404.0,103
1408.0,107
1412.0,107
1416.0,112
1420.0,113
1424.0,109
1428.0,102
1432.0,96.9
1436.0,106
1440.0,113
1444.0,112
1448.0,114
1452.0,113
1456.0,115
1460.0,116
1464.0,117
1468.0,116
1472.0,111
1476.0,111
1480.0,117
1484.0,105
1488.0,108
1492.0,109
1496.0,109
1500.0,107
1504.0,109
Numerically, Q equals 2.02 yr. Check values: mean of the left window 128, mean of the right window 111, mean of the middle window 114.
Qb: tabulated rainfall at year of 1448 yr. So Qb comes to 114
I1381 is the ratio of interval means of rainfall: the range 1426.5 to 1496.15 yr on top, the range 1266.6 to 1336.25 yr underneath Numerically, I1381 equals 0.84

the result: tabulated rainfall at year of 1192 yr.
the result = 146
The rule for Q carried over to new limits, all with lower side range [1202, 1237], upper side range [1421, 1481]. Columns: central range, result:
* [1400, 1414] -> 1.0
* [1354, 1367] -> 0.5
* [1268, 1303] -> -3.1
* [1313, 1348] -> -2.2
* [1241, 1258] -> 4.1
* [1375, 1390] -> 0.3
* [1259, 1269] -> -0.1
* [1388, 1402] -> 0.6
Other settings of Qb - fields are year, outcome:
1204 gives 143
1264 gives 125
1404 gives 103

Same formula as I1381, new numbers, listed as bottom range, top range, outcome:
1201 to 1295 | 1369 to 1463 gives 0.92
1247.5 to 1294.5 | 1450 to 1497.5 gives 0.91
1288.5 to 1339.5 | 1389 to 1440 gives 0.82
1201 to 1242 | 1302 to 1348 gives 1.05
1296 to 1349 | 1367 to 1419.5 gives 0.86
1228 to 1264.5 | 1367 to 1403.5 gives 1.11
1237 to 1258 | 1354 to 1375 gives 1.22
